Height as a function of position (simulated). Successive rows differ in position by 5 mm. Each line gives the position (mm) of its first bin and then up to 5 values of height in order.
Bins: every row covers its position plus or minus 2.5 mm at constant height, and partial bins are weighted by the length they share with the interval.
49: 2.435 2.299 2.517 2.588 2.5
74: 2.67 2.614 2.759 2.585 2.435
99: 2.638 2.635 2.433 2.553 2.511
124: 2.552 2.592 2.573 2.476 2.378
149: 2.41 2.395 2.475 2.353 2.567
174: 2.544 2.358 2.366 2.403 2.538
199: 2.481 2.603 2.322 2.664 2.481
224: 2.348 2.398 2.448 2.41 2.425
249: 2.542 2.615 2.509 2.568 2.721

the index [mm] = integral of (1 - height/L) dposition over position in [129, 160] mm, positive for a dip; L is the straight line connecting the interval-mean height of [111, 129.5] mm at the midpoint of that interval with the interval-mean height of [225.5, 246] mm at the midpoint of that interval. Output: 0.7 mm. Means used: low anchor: 2.54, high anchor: 2.42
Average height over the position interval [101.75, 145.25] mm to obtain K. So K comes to 2.53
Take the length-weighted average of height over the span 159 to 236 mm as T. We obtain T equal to 2.46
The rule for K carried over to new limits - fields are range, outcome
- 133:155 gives 2.44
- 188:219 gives 2.5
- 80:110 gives 2.59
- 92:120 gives 2.54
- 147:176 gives 2.46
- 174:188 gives 2.4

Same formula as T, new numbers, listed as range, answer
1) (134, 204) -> 2.45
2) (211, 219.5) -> 2.58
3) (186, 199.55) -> 2.47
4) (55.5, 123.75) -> 2.57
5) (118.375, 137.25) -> 2.56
